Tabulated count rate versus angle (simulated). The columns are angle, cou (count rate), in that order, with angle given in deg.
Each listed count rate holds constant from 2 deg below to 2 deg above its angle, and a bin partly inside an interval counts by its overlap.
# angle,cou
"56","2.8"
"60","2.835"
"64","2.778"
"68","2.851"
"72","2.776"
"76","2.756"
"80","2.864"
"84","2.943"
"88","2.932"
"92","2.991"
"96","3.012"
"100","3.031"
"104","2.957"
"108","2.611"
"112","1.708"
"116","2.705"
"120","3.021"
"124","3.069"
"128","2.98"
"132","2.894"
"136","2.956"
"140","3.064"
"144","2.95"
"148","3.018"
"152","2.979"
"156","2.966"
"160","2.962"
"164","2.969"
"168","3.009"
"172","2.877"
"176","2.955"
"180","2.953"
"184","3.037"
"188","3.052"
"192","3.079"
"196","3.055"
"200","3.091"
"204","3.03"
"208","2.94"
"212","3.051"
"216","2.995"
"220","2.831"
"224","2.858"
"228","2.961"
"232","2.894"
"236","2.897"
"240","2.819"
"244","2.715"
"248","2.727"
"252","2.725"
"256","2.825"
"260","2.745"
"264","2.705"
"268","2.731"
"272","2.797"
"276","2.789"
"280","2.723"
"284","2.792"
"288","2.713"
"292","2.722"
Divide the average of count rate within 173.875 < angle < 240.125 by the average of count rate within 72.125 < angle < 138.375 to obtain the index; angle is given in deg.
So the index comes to 1.05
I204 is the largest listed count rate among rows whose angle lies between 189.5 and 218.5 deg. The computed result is 3.091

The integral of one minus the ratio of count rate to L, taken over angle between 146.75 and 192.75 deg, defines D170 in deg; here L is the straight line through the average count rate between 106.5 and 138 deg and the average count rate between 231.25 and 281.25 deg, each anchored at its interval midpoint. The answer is -3.83 deg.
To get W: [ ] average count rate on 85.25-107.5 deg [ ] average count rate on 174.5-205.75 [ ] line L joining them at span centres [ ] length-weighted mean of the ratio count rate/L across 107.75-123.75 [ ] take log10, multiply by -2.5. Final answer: 0.16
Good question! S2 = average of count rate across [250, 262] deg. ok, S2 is 2.77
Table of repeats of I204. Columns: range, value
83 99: 3.012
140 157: 3.064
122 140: 3.069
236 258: 2.897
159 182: 3.009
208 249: 3.051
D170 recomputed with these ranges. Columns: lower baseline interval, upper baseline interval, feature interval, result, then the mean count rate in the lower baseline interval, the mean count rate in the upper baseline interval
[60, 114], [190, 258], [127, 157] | -1.5 deg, 2.79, 2.91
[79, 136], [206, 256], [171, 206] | -2.0 deg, 2.84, 2.87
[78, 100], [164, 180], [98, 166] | 1.8 deg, 2.96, 2.95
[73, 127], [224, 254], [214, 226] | -0.3 deg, 2.82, 2.82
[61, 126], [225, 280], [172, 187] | -0.9 deg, 2.81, 2.79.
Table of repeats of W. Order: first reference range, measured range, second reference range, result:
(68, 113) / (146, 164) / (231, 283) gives -0.07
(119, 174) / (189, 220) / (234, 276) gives -0.06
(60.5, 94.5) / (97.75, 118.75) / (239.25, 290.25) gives 0.09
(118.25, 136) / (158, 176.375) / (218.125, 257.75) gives -0.01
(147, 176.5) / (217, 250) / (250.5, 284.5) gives -0.01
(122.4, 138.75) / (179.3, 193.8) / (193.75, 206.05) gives 0.00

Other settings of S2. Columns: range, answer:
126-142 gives 2.97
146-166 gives 2.98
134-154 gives 2.99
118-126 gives 3.04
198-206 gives 3.06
